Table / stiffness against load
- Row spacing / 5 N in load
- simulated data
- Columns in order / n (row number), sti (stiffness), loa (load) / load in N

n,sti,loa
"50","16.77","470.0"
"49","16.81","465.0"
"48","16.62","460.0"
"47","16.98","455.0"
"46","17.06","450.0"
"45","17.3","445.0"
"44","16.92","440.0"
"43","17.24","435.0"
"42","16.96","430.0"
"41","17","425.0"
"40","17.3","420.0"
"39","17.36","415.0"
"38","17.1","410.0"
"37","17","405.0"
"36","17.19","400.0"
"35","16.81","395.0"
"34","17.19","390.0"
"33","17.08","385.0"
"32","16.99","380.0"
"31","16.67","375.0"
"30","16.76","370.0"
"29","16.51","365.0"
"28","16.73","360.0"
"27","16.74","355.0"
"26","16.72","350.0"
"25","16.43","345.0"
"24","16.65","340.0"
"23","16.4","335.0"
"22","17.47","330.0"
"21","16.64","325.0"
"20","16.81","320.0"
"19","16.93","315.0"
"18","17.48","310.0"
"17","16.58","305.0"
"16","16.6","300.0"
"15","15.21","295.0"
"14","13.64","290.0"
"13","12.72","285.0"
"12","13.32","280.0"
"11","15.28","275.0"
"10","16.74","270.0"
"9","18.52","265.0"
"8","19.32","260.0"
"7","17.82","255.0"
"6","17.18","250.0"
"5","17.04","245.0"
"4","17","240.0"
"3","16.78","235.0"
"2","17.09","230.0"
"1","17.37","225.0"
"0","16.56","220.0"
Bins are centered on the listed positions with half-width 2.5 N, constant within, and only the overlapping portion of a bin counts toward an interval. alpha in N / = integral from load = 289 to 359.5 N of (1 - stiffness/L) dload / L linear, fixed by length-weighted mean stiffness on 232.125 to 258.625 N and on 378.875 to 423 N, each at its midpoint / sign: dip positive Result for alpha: 2.73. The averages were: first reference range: 17.3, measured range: 16.5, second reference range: 17.1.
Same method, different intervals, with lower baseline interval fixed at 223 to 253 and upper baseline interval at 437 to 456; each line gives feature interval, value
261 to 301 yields 4.04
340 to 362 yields 0.55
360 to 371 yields 0.28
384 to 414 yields 0.00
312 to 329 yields 0.21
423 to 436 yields 0.02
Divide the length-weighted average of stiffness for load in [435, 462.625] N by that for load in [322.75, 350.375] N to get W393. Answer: 1.02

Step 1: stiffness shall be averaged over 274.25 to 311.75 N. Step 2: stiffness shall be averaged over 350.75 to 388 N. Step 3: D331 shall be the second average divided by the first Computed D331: 1.12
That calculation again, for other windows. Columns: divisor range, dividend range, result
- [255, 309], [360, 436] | 1.07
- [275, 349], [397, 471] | 1.07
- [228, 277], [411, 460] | 0.99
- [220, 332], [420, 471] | 1.03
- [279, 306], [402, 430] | 1.17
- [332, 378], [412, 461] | 1.03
